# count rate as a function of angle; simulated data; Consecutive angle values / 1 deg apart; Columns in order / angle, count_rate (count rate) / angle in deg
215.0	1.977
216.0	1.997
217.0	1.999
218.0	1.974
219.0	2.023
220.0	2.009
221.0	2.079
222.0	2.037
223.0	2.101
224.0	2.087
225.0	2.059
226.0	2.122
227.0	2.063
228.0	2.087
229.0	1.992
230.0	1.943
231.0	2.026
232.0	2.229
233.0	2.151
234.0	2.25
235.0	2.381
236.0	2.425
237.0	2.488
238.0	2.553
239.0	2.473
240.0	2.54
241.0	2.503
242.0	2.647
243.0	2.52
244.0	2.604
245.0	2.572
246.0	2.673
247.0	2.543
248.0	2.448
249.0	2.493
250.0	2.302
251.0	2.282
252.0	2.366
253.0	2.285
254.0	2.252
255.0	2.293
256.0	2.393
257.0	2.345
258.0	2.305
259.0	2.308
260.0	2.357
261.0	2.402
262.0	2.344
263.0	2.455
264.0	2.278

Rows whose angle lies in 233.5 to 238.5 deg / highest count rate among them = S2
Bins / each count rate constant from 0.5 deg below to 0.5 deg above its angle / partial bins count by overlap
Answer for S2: 2.553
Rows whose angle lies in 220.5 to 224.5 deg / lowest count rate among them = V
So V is 2.037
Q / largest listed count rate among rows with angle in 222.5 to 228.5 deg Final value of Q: 2.122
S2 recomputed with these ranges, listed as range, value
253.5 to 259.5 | 2.393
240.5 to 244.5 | 2.647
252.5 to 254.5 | 2.285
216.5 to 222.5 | 2.079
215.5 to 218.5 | 1.999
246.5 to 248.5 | 2.543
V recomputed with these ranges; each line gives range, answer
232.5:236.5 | 2.151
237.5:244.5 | 2.473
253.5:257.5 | 2.252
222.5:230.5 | 1.943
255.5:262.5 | 2.305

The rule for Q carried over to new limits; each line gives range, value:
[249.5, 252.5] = 2.366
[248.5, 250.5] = 2.493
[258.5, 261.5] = 2.402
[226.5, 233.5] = 2.229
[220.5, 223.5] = 2.101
